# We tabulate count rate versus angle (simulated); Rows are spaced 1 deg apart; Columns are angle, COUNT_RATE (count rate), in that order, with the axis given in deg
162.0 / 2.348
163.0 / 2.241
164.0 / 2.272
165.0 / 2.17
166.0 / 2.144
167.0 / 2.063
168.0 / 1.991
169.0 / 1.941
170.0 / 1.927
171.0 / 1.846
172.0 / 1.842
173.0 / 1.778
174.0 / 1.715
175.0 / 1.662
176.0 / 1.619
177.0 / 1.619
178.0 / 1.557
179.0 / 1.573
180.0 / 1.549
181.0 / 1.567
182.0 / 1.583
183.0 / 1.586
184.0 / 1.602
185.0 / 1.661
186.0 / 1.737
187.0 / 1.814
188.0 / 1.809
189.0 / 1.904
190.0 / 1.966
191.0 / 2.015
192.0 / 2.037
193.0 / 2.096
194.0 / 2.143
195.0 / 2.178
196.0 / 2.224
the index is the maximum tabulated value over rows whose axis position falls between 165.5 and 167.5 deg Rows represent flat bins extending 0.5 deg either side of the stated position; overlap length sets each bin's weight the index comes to 2.144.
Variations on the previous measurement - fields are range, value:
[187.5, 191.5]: 2.015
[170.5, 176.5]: 1.846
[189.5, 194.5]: 2.143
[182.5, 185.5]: 1.661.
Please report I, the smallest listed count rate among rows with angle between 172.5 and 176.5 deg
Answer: 1.619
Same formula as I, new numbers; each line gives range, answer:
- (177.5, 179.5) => 1.557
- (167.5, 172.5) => 1.842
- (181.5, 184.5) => 1.583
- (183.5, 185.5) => 1.602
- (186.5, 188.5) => 1.809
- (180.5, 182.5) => 1.567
